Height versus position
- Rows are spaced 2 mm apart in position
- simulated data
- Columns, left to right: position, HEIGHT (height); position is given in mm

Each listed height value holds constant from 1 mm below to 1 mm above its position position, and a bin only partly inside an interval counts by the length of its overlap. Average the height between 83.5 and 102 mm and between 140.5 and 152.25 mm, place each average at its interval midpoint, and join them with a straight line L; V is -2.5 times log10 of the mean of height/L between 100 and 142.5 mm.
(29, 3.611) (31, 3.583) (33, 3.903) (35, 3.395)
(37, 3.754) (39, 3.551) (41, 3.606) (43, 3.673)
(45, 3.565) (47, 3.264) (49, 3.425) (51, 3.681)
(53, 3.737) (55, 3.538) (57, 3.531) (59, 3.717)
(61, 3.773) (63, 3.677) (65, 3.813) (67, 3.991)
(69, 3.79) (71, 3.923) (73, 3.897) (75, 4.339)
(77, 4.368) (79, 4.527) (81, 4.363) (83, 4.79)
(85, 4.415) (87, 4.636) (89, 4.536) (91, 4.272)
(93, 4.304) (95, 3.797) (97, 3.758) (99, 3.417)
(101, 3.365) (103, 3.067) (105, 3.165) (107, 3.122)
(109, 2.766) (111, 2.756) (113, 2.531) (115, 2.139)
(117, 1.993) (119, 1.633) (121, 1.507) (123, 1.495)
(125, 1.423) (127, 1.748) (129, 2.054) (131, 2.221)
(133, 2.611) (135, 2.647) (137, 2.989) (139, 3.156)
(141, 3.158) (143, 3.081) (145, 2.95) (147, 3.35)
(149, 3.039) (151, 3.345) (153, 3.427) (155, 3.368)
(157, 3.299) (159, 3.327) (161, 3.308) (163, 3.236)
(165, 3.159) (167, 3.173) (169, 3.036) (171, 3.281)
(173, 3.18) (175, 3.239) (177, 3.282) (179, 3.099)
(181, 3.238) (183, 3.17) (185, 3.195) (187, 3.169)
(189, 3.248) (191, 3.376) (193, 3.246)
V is 0.41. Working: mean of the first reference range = 4.08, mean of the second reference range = 3.16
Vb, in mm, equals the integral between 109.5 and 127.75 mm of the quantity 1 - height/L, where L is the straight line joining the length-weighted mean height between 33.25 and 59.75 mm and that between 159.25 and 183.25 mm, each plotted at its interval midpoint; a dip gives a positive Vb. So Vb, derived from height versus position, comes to 7.74 mm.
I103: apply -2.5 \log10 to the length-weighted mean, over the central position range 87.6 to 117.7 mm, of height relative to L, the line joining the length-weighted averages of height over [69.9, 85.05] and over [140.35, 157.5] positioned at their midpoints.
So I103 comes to 0.20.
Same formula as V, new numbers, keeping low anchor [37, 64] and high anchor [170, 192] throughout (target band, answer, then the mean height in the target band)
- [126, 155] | 0.168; 2.86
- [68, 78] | -0.151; 4.06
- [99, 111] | 0.116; 3.1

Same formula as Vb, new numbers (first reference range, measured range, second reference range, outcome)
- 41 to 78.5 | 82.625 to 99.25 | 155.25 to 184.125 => -2.8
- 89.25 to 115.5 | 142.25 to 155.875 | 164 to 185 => 0.0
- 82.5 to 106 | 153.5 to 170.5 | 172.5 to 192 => 0.7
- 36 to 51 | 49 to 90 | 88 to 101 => -2.9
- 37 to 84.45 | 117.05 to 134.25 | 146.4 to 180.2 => 8.0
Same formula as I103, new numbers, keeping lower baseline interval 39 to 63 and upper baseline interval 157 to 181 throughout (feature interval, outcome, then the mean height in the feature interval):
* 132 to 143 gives 0.135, 2.93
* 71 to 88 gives -0.245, 4.39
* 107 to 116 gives 0.287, 2.61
